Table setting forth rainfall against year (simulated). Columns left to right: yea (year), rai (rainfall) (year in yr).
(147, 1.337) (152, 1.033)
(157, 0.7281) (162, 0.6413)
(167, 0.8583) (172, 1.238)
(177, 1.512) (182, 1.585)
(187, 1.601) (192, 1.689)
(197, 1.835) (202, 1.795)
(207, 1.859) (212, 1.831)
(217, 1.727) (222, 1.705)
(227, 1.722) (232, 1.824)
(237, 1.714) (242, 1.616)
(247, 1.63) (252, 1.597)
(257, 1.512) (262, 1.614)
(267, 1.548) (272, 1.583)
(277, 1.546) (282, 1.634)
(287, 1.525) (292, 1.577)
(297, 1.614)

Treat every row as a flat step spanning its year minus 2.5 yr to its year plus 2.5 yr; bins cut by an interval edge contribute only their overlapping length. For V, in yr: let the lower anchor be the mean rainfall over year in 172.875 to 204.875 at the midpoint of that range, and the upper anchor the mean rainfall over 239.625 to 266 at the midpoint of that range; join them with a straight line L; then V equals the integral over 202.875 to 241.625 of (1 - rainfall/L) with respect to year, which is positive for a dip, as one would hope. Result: -3.40 yr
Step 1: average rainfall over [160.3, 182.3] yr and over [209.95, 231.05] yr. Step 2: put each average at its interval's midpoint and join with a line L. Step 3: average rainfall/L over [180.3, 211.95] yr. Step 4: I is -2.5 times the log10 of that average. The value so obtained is -0.20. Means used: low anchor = 1.14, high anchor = 1.75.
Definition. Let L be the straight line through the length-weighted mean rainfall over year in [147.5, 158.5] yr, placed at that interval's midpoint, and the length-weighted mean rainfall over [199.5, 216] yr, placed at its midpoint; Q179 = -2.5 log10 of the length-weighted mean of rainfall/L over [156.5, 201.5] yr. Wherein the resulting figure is 0.05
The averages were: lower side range 0.977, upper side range 1.82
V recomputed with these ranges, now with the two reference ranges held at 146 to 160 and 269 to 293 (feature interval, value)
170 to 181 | -3.21 yr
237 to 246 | -1.65 yr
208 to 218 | -4.27 yr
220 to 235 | -4.78 yr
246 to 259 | -1.23 yr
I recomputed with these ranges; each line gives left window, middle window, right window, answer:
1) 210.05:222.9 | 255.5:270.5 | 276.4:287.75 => 0.05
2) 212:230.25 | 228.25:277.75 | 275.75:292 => 0.02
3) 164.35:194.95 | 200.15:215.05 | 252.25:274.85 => -0.24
